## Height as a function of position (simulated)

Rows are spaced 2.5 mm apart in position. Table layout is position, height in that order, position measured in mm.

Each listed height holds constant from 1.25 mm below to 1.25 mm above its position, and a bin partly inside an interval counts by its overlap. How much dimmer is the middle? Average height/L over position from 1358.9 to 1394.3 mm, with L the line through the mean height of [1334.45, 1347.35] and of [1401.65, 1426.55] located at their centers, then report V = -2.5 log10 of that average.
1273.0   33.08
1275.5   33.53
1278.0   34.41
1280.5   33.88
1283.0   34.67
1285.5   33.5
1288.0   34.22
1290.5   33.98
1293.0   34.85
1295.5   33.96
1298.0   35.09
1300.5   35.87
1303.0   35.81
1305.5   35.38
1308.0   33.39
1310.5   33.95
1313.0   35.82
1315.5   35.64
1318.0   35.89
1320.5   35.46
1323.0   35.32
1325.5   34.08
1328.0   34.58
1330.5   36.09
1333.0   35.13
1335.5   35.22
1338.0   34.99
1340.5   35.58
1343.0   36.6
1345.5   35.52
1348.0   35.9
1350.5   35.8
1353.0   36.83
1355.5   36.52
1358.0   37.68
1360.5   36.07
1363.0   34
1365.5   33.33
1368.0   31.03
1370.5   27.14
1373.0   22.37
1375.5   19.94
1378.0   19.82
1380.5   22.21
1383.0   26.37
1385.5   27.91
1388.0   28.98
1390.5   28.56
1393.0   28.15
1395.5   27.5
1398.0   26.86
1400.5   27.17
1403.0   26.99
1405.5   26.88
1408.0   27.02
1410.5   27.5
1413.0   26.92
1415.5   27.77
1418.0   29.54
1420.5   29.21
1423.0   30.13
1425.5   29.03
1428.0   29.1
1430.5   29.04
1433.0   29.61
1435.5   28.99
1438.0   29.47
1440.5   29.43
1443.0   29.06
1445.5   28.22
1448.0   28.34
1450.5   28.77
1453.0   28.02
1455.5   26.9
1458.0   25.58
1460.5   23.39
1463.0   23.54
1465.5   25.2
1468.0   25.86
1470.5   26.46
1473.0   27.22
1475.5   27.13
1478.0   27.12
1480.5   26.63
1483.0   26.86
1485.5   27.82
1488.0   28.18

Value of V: 0.16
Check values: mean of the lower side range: 35.6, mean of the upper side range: 28.1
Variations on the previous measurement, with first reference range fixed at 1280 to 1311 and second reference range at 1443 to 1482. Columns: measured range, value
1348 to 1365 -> -0.14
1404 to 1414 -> 0.08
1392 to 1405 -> 0.09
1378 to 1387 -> 0.22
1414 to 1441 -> -0.03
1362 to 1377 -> 0.12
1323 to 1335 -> -0.07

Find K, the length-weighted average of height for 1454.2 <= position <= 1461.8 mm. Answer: 25.3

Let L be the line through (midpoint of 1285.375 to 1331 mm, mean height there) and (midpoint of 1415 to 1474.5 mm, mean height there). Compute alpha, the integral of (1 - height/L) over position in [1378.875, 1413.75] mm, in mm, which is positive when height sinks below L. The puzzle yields 3.82 mm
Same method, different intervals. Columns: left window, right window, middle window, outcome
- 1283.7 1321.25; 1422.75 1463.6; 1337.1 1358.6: -2.29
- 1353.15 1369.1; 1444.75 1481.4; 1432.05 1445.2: -0.31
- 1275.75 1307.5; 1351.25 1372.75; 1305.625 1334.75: -0.75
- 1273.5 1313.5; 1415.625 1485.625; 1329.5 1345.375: -1.47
